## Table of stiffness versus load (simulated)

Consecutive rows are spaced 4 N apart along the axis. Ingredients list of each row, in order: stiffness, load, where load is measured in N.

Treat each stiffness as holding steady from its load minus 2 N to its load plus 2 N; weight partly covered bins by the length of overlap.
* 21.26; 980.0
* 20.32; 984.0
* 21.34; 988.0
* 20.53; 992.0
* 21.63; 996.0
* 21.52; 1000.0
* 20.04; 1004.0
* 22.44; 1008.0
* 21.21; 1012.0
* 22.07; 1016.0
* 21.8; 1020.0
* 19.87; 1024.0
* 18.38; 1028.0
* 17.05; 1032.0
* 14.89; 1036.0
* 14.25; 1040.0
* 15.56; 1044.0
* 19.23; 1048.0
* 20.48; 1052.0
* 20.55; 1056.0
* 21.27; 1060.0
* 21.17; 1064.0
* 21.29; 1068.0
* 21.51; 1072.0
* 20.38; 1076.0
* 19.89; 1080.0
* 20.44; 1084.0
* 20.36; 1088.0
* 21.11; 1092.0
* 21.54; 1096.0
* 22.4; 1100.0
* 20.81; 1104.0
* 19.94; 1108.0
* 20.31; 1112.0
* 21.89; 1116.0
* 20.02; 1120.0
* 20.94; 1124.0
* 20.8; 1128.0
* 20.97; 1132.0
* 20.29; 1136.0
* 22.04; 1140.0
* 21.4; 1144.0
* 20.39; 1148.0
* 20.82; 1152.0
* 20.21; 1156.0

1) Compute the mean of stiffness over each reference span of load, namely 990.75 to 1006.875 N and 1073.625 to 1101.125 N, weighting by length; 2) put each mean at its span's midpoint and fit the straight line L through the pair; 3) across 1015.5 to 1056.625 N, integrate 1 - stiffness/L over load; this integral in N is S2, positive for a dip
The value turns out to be 5.1 N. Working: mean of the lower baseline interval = 21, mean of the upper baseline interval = 20.8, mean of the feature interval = 18.4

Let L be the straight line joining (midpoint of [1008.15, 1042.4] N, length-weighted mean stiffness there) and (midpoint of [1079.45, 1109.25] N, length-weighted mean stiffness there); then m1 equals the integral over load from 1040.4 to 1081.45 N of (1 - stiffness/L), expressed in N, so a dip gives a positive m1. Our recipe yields 0.02 N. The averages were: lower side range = 18.9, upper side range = 20.9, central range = 19.9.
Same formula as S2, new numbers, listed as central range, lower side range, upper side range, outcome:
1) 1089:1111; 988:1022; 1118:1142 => -0.11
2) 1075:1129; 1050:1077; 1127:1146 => 0.69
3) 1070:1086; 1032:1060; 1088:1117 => -0.77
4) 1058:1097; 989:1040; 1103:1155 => -0.91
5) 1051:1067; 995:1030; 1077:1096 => -0.16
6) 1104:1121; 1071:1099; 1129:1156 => 0.20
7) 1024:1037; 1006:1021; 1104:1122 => 2.56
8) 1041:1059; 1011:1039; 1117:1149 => 0.63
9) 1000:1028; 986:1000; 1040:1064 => -0.79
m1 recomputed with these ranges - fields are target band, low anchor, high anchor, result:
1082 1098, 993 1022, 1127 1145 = 0.3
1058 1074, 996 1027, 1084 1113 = -0.2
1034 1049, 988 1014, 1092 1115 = 3.8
